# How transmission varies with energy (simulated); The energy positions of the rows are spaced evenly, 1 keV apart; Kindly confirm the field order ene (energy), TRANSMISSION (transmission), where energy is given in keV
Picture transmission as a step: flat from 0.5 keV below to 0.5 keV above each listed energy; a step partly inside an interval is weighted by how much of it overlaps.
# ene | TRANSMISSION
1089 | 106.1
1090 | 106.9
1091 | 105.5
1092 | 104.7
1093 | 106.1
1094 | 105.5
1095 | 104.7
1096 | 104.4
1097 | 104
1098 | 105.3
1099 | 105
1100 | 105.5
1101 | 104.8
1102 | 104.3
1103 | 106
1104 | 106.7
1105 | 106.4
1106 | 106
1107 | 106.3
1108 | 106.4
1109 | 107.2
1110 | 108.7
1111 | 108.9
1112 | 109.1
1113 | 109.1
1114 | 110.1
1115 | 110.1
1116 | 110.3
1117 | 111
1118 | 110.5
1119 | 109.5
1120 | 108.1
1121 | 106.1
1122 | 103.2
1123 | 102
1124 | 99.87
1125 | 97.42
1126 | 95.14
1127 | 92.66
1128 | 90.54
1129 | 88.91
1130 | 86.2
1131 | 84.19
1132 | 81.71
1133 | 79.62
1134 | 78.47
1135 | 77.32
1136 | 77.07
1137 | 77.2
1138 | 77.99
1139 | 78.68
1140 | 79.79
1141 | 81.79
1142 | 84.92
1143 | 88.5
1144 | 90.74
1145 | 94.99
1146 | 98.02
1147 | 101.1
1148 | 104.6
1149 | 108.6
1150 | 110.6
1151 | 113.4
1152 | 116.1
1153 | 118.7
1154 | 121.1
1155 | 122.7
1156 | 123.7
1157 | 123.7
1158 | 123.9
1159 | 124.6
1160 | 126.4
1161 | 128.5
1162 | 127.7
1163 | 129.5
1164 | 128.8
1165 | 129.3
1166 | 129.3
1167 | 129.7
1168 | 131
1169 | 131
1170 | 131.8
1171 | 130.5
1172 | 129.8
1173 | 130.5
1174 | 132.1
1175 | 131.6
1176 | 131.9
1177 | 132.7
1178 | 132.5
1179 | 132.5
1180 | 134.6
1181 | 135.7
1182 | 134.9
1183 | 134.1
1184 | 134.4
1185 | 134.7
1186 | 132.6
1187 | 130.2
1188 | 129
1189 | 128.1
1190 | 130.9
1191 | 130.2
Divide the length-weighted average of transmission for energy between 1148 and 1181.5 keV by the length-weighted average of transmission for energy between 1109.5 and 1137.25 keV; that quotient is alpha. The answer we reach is 1.3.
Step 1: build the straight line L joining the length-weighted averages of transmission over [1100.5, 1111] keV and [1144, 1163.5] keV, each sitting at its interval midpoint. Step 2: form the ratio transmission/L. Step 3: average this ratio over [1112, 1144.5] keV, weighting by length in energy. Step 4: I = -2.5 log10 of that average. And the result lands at 0.19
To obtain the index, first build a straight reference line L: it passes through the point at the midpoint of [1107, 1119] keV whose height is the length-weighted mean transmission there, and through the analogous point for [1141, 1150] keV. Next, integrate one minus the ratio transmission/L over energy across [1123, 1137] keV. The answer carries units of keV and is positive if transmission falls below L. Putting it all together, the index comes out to 2.1 keV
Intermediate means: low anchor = 109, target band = 87.1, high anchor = 96.4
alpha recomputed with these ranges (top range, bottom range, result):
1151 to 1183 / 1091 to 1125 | 1.21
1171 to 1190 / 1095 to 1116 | 1.24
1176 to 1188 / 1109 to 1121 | 1.22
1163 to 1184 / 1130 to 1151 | 1.49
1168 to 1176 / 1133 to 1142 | 1.66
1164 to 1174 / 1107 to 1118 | 1.20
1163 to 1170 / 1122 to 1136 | 1.46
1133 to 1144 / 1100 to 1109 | 0.76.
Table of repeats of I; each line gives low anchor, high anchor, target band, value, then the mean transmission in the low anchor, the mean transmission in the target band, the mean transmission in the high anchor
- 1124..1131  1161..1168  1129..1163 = 0.11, 91.8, 101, 129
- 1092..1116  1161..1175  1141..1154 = 0.20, 107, 102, 130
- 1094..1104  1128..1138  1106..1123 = -0.15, 105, 108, 81.5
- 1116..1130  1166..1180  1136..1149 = 0.26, 101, 88.6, 131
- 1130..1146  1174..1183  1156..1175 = -0.11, 82.8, 129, 133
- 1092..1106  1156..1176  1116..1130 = 0.13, 105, 101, 129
